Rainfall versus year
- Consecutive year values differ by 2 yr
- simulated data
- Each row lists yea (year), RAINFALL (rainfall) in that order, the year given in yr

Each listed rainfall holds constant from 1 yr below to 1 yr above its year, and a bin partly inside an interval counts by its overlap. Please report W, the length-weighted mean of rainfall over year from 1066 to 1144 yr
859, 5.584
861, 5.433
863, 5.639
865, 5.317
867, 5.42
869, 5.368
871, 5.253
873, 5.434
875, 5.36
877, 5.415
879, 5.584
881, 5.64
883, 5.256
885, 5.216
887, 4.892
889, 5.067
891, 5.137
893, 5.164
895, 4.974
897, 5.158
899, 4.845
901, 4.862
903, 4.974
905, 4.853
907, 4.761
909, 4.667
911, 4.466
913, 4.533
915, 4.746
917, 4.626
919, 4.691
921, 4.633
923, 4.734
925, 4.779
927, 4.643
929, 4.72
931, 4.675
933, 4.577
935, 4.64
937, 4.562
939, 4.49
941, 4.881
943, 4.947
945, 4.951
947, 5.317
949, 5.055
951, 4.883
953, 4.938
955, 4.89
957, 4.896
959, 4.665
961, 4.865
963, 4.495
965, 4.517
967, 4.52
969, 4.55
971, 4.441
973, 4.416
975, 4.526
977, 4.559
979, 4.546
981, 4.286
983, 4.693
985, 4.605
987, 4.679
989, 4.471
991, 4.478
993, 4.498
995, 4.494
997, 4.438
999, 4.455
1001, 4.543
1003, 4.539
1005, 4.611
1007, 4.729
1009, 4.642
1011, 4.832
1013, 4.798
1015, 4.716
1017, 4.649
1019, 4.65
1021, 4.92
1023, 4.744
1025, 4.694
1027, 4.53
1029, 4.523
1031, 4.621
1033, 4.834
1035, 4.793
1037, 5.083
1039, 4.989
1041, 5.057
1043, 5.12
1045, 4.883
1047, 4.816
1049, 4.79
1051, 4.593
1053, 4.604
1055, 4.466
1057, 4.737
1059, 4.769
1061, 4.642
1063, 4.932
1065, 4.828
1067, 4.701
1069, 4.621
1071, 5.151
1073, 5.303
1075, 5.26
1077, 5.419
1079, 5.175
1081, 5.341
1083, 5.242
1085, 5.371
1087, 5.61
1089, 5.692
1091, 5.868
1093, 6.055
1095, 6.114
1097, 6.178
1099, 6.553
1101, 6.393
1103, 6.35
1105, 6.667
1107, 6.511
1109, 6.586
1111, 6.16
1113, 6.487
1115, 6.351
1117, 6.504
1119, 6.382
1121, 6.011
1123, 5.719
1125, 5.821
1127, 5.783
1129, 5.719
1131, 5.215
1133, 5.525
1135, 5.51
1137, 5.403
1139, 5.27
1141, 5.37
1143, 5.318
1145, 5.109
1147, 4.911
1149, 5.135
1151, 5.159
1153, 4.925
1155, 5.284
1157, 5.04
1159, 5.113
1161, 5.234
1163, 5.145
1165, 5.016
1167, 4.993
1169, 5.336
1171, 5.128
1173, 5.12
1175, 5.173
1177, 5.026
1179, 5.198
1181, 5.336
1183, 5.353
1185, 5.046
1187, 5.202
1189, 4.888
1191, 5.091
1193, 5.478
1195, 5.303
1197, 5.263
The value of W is 5.76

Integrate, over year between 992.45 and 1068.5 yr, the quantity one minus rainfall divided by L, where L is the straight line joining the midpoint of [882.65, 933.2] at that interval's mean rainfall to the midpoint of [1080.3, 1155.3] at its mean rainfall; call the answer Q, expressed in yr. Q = 9.46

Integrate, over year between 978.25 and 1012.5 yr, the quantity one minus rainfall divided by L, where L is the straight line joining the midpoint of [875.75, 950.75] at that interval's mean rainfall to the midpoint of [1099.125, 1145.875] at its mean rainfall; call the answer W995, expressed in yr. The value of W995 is 4.78 yr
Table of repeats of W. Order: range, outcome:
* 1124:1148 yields 5.41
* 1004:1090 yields 4.89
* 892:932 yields 4.78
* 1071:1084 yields 5.28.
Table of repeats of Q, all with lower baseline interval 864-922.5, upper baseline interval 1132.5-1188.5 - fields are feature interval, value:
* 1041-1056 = 1.0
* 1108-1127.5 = -3.9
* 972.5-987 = 1.6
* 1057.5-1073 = 0.9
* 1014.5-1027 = 1.0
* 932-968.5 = 2.1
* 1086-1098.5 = -1.9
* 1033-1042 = 0.3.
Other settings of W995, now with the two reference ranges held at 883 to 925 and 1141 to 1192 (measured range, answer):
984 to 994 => 0.8 yr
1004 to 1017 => 0.7 yr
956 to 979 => 1.6 yr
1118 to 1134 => -2.1 yr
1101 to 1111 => -2.8 yr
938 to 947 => 0.0 yr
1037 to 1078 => 1.1 yr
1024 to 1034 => 0.7 yr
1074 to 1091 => -1.2 yr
